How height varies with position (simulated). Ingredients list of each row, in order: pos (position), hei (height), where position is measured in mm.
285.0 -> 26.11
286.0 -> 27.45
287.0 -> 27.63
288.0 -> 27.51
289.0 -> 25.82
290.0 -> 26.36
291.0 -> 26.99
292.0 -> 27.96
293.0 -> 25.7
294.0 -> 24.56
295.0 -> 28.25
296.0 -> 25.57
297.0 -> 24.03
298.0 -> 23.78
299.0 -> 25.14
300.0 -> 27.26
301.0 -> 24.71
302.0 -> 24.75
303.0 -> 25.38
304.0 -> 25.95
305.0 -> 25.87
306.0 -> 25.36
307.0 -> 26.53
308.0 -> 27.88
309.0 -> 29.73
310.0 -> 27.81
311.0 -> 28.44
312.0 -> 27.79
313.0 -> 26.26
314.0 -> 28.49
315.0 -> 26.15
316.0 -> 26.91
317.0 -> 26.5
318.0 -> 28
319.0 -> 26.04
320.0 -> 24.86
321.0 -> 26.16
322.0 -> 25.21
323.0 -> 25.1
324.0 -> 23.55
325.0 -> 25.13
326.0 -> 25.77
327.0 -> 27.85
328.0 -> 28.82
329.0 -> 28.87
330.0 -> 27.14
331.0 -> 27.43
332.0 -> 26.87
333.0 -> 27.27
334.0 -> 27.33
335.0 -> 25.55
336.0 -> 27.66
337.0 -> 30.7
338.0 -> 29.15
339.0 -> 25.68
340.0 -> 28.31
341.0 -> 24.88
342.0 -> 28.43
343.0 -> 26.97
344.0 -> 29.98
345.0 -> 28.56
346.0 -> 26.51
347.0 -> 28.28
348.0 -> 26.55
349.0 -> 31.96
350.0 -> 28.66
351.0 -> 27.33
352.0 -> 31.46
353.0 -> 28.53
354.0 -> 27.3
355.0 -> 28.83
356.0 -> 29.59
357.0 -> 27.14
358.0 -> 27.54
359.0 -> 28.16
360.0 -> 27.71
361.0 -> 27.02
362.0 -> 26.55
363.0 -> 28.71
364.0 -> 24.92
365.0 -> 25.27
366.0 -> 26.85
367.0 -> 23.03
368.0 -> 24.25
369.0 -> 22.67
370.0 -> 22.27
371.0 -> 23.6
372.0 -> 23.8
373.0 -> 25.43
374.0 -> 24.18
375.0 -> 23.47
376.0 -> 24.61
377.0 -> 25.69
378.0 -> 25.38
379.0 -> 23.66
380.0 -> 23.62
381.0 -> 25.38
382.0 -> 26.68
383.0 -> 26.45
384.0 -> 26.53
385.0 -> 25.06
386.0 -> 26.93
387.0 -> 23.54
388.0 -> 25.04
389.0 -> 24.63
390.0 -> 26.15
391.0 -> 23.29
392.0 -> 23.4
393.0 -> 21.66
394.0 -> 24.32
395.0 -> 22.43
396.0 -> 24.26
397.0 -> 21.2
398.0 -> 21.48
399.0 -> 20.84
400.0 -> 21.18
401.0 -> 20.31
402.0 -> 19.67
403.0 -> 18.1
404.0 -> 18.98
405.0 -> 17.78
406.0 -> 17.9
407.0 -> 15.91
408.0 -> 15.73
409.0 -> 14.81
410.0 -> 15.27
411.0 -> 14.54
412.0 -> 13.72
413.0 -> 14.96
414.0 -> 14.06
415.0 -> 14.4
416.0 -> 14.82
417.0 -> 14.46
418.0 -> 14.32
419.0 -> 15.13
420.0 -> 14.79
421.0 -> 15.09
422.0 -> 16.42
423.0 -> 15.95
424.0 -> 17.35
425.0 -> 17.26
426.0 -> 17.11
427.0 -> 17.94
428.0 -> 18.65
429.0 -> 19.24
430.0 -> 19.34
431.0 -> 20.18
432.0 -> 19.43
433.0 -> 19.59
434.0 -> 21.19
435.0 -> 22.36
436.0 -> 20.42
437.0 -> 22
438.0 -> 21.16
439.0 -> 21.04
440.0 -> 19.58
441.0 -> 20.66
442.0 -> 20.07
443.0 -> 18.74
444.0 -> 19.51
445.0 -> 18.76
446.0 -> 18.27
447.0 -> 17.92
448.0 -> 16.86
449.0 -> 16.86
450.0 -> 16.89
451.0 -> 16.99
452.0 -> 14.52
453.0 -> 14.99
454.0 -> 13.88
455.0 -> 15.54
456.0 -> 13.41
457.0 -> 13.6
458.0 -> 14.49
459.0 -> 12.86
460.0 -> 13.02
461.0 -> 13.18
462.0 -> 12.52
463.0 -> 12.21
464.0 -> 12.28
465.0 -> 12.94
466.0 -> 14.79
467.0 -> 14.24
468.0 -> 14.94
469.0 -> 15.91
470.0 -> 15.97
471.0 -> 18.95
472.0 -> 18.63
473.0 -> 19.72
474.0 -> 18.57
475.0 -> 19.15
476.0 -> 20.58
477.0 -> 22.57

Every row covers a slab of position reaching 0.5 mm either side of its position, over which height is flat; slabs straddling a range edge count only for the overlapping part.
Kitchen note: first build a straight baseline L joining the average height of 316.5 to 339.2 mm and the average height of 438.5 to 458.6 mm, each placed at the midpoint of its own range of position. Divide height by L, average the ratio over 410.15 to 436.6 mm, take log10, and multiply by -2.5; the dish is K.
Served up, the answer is 0.121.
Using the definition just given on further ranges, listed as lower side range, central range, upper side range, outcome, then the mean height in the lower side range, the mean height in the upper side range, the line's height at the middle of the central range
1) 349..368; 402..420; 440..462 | 0.33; 27.5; 16.2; 21.1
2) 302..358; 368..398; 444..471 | -0.10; 27.3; 15.1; 22.2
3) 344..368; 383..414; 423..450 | 0.13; 27.6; 19.2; 23.2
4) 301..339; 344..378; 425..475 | -0.12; 26.8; 17.2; 23.8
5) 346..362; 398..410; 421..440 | 0.22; 28.3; 19.2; 22.3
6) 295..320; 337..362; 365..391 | -0.11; 26.4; 24.7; 25.4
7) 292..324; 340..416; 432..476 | -0.09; 26.2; 17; 21.8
